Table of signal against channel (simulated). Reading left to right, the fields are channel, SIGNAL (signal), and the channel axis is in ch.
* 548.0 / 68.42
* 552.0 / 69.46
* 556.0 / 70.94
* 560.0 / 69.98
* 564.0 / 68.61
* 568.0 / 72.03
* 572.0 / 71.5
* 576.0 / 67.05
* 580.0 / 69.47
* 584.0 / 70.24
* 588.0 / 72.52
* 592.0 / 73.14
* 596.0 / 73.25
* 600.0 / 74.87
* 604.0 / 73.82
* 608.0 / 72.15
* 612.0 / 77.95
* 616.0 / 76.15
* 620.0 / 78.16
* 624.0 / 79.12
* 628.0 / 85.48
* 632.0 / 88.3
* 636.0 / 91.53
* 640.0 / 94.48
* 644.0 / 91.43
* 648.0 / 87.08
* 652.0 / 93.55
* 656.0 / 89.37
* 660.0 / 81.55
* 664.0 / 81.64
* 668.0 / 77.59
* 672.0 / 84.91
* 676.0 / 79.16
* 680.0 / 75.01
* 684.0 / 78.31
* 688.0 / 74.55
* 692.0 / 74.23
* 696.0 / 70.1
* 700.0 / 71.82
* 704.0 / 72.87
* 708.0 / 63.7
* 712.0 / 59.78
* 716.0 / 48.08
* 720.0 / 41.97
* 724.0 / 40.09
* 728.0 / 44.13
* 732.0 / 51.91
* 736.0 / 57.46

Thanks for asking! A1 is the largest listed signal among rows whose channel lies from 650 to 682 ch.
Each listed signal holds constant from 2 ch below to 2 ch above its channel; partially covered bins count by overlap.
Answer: 93.55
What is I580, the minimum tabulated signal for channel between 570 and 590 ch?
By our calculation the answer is 67.05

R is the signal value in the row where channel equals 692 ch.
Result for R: 74.23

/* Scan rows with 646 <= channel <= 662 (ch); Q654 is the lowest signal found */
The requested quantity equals 81.55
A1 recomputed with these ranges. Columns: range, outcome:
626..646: 94.48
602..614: 77.95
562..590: 72.52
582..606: 74.87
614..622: 78.16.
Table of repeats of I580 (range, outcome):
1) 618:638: 78.16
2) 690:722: 41.97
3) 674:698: 70.1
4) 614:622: 76.15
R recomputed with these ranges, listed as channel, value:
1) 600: 74.87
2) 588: 72.52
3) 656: 89.37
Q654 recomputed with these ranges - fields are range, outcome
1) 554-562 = 69.98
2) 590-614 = 72.15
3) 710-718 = 48.08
